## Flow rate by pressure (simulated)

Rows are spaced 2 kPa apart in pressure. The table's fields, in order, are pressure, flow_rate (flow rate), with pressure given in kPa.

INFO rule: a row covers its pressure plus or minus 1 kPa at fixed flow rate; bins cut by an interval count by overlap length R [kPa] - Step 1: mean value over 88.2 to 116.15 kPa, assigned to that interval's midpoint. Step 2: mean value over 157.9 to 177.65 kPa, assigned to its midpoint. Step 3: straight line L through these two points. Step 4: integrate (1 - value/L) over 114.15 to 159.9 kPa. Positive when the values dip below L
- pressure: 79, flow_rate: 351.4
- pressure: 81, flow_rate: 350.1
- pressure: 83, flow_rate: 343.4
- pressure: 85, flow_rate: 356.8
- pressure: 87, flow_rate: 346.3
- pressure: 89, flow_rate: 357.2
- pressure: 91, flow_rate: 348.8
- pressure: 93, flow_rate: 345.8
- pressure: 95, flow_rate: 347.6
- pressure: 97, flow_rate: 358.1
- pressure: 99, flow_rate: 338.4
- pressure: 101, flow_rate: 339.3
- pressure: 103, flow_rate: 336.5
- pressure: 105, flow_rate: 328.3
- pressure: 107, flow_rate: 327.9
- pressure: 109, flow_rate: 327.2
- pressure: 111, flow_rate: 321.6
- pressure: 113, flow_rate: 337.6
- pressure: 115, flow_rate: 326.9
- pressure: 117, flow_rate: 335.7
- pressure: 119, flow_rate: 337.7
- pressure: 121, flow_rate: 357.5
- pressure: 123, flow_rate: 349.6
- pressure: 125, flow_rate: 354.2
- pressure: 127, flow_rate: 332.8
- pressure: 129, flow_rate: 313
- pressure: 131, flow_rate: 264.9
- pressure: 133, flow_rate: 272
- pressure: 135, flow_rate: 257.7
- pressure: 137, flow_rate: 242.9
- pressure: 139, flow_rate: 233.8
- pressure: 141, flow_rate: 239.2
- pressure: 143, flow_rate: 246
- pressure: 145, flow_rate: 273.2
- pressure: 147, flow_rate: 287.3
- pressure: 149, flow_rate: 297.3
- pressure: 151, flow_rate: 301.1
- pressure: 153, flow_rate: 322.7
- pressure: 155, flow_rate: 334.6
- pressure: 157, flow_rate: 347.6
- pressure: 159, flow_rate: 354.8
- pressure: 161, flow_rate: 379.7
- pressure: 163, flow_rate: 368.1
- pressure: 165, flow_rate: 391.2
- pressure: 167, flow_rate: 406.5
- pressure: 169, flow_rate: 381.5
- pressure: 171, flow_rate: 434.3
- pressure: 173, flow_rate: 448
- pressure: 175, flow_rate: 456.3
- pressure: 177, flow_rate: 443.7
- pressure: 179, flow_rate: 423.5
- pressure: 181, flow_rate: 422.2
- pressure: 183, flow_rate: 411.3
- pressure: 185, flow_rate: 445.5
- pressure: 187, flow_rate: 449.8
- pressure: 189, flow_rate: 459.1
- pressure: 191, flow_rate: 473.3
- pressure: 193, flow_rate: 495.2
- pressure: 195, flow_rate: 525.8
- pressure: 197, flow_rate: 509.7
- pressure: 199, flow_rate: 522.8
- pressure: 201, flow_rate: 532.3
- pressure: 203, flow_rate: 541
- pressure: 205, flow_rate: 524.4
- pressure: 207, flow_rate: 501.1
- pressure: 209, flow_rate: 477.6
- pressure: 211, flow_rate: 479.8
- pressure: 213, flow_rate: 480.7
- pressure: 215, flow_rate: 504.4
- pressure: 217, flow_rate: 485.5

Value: 8.6 kPa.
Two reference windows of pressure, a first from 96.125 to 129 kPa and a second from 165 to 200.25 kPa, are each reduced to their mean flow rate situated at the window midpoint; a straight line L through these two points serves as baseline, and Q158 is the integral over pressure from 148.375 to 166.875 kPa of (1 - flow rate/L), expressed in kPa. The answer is 2.9 kPa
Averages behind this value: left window 337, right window 452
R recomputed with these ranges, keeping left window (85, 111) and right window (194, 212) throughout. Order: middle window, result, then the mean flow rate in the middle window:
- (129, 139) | 3.4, 262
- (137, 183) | 9.6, 353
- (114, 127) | 1.2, 343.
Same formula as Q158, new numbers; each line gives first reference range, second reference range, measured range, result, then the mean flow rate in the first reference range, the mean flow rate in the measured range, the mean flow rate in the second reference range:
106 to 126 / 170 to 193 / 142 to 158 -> 3.8 kPa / 338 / 301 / 445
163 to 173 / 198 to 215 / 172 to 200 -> -0.7 kPa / 404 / 463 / 507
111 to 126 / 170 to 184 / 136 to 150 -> 4.4 kPa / 341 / 260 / 434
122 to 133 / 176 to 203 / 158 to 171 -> 0.8 kPa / 318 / 384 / 473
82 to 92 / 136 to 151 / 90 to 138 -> -2.6 kPa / 350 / 325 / 263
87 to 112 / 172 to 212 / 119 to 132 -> 1.7 kPa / 340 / 329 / 477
